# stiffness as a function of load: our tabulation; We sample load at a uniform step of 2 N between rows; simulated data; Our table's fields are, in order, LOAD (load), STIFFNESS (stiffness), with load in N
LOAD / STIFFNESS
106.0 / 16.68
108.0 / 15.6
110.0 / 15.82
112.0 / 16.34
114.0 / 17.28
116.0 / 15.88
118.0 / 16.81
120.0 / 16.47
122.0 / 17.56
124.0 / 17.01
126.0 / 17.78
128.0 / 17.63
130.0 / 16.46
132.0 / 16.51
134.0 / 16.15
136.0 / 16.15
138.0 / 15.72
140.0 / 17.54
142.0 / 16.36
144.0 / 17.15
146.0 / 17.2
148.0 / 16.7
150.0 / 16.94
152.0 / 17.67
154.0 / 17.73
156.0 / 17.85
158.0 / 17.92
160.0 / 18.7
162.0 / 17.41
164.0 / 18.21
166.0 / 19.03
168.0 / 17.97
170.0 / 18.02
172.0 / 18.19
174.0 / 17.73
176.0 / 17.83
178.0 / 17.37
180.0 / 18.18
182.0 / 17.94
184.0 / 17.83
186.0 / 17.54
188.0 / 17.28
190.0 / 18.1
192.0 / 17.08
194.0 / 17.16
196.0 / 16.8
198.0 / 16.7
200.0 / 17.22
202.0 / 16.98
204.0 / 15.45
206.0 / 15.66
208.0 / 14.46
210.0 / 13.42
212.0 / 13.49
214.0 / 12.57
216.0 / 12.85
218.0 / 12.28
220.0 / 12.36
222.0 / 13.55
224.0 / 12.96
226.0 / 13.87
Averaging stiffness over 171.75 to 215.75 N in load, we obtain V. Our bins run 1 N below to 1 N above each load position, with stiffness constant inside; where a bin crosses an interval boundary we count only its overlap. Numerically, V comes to 16.5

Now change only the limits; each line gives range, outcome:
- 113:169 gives 17.2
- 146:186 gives 17.8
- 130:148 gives 16.6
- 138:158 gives 17.2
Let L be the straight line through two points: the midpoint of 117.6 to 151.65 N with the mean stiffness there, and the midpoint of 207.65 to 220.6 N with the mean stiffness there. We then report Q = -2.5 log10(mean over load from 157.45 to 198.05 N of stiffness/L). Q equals -0.20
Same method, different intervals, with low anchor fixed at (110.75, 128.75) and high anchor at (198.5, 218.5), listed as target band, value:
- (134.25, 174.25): -0.096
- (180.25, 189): -0.165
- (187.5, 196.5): -0.156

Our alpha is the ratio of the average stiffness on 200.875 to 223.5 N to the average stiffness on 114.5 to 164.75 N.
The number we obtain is 0.8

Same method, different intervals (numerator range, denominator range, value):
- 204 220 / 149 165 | 0.76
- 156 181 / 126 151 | 1.08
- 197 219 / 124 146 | 0.87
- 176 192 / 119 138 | 1.05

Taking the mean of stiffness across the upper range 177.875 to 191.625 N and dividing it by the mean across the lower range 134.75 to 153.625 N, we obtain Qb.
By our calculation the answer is 1.05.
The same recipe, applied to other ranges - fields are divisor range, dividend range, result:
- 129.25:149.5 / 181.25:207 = 1.03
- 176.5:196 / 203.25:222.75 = 0.77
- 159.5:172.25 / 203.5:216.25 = 0.77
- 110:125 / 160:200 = 1.06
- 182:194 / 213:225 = 0.73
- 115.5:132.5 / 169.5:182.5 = 1.06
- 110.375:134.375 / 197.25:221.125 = 0.86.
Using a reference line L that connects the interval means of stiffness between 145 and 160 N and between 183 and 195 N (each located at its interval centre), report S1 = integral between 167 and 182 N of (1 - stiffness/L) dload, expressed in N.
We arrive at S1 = -0.3 N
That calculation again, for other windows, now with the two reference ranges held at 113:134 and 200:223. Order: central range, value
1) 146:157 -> -0.9 N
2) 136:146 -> -0.2 N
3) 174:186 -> -2.2 N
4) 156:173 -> -2.8 N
